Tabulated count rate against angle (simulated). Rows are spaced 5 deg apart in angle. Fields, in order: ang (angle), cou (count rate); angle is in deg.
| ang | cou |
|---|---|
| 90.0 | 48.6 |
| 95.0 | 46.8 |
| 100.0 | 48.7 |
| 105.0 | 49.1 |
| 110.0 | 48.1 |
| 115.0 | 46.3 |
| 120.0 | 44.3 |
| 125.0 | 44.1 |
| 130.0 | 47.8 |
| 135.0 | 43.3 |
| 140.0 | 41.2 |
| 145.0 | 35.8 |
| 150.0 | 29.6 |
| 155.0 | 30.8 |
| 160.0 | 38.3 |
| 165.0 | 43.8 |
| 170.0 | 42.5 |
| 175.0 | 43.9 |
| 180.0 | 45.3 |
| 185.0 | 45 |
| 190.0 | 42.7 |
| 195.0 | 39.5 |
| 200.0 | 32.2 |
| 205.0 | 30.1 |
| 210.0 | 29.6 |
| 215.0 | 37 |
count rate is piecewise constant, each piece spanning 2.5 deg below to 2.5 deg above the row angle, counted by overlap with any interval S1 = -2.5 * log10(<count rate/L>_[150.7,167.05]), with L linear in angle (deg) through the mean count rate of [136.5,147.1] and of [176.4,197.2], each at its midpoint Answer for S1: 0.12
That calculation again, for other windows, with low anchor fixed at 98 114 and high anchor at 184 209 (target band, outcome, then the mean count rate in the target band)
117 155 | 0.11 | 40.3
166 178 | -0.09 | 43.4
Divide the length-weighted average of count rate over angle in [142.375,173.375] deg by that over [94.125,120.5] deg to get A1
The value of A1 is 0.78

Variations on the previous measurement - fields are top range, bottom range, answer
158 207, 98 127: 0.86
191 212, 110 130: 0.74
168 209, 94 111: 0.82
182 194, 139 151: 1.22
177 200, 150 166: 1.17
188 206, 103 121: 0.77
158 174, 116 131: 0.93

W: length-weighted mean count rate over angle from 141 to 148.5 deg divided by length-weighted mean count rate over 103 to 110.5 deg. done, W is 0.7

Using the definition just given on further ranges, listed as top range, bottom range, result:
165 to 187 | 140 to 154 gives 1.30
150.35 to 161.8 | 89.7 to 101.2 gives 0.70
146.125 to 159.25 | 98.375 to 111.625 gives 0.65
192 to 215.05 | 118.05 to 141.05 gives 0.76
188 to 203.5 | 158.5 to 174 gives 0.89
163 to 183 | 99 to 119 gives 0.92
